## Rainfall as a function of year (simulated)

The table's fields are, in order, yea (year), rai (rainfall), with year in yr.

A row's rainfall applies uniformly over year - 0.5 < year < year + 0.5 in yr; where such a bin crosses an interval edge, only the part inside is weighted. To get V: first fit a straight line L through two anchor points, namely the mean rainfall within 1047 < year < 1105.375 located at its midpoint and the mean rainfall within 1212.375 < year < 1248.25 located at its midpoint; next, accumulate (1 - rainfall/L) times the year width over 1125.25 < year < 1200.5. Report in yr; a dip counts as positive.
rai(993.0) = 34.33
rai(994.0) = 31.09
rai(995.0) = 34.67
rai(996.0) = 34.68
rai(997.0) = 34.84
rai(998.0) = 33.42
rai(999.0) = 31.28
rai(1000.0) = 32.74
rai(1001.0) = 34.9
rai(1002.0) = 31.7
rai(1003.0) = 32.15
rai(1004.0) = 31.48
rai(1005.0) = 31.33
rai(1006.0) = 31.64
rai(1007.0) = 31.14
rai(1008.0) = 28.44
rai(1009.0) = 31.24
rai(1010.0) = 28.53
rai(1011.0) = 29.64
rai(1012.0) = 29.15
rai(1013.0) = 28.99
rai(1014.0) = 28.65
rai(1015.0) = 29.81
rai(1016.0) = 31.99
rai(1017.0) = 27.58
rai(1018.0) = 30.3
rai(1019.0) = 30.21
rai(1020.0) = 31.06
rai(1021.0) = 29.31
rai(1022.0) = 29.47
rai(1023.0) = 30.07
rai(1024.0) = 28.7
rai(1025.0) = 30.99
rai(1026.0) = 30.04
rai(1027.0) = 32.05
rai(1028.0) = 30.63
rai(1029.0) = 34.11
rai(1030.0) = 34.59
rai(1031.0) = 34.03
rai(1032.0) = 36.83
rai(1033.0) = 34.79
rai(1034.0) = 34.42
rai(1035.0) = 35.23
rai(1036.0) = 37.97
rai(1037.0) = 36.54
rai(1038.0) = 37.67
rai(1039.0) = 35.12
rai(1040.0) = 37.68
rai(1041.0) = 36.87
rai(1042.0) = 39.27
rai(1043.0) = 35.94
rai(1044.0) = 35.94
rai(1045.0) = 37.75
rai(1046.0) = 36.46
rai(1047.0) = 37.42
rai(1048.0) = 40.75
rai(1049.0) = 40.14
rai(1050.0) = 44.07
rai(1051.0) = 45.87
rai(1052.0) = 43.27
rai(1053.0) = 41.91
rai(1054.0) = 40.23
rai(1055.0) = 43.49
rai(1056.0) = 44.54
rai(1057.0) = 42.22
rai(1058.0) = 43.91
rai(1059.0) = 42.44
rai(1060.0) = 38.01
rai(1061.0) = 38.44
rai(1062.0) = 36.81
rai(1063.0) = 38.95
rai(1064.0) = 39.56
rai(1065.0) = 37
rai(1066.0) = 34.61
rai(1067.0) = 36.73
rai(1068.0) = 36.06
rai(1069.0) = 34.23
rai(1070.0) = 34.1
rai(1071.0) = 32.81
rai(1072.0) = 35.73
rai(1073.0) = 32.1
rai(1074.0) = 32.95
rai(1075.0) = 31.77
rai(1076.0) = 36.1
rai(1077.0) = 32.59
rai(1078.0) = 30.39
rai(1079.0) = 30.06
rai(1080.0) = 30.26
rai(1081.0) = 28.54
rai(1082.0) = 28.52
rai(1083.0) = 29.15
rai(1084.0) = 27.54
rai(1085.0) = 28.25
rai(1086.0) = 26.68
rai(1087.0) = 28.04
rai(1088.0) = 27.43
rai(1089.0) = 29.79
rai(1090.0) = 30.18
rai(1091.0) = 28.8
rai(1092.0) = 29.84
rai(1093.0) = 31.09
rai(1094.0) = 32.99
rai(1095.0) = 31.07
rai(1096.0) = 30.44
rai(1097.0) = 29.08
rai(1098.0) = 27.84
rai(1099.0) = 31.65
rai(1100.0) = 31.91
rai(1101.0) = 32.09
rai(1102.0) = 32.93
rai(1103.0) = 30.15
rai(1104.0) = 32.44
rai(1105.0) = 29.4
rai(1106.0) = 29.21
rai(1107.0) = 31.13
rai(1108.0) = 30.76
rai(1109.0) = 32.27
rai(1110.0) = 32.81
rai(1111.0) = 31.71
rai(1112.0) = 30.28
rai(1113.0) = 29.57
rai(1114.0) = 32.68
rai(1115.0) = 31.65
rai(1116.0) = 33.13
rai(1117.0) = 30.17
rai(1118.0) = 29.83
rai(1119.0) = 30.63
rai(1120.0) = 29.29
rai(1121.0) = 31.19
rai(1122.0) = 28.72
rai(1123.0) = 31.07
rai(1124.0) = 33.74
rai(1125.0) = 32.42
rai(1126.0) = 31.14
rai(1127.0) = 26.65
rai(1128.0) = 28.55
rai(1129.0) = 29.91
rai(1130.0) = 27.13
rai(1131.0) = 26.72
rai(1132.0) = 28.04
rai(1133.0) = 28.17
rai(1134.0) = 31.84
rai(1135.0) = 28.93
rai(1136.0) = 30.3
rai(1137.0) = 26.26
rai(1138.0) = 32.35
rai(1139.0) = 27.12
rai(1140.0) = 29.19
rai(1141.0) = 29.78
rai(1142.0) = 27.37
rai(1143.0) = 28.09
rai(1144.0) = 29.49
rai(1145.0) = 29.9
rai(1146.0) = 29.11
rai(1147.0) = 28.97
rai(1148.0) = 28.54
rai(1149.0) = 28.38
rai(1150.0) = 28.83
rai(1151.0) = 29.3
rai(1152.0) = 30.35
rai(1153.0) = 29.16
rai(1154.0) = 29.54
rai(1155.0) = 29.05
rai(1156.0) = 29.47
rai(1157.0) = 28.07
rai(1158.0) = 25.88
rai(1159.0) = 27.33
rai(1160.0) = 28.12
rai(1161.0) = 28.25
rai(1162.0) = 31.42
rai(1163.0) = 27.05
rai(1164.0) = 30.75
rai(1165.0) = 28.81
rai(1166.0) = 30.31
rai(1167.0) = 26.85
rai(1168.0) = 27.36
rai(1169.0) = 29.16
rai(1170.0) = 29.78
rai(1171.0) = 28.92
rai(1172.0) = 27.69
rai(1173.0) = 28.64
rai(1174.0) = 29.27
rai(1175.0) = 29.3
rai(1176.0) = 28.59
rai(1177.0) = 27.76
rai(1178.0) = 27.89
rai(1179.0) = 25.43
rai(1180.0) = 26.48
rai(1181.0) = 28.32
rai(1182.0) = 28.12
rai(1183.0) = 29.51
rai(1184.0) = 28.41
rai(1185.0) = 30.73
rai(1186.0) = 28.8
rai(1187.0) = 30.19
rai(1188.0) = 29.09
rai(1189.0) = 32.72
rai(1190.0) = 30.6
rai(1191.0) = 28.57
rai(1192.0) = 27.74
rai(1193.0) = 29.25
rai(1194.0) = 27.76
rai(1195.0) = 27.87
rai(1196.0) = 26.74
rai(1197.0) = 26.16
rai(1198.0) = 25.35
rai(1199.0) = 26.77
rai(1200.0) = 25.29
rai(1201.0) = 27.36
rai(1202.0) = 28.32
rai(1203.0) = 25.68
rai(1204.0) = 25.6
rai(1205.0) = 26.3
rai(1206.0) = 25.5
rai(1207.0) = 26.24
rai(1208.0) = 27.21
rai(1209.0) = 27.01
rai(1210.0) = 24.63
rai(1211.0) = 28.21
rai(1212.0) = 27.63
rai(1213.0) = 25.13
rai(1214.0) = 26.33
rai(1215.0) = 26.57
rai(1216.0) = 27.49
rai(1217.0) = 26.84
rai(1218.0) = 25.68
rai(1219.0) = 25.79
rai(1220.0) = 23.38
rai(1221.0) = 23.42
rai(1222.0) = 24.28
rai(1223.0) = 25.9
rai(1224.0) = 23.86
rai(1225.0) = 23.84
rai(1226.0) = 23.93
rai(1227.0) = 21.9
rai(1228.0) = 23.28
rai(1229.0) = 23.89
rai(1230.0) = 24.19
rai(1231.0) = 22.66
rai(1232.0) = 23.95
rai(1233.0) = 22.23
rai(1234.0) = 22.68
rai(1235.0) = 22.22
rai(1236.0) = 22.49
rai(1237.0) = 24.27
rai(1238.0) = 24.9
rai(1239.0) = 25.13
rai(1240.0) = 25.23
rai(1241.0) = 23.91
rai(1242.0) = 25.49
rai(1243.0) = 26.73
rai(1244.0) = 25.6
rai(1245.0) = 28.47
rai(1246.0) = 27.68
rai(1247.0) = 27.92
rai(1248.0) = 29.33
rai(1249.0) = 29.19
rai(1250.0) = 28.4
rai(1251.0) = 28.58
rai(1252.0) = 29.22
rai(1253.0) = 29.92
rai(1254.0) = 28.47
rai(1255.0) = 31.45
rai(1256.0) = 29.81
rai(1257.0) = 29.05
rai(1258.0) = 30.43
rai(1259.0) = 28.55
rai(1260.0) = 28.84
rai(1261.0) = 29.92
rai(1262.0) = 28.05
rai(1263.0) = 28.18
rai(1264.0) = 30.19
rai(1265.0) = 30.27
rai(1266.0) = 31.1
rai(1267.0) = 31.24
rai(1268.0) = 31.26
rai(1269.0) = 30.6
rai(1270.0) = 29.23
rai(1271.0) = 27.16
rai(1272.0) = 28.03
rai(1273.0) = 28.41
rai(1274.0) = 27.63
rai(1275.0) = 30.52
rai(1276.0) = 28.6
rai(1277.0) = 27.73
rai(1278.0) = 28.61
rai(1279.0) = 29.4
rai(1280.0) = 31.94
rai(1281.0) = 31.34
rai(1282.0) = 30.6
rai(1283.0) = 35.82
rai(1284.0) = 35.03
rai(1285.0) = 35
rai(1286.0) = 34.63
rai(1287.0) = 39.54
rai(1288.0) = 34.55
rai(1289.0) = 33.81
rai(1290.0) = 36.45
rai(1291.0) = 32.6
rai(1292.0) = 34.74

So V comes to 0.92 yr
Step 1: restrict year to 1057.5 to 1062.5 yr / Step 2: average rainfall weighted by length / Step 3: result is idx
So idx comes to 39.9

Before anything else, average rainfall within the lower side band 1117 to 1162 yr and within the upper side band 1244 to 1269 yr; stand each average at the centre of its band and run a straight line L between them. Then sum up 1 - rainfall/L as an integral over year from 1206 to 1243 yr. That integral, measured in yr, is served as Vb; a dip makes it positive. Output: 5.7 yr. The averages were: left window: 29.2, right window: 29.3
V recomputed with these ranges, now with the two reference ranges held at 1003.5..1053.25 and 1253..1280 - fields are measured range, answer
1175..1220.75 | 5.0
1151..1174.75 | 2.0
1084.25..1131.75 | 3.1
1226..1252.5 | 4.0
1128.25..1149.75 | 2.0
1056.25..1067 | -1.9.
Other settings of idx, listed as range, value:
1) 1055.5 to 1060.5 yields 42.2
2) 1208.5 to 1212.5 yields 26.9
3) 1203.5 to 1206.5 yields 25.8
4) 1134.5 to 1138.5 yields 29.5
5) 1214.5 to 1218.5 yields 26.6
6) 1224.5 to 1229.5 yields 23.4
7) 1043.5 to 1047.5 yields 36.9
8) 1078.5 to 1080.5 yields 30.2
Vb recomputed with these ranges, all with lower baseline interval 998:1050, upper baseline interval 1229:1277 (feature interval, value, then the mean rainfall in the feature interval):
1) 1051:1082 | -4.4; 36.7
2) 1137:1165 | 1.1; 28.9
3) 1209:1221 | 1.0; 26.1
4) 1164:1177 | 0.4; 28.8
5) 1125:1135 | 0.5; 28.9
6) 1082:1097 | 1.0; 29.3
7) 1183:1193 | -0.2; 29.6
